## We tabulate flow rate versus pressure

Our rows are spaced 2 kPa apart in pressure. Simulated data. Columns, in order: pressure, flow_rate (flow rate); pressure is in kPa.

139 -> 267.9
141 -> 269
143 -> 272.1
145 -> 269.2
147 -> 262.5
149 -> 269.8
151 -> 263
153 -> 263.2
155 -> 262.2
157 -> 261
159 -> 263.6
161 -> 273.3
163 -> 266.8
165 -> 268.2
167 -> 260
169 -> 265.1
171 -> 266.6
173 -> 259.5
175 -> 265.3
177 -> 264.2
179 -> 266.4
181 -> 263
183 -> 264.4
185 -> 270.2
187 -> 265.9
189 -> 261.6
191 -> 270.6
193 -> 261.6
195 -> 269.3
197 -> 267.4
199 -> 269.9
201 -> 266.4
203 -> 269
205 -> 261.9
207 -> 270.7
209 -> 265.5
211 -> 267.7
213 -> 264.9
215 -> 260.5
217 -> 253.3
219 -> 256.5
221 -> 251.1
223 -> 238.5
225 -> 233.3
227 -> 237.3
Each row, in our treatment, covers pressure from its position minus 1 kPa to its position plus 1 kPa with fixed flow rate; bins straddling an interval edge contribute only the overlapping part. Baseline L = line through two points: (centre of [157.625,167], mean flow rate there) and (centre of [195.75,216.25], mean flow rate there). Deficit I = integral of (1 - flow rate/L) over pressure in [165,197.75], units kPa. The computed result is 0.2 kPa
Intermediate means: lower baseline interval 267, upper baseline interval 266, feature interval 265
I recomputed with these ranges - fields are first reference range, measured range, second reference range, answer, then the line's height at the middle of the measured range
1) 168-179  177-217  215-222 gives -1.0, 259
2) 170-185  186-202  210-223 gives -0.3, 262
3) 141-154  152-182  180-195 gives 0.2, 266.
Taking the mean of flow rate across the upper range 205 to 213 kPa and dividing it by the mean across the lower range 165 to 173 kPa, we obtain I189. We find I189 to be 1.01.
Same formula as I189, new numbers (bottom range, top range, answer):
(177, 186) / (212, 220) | 0.97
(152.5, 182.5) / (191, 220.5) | 1.00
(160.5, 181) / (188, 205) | 1.01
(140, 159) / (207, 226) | 0.96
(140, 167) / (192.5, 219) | 1.00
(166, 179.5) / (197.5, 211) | 1.01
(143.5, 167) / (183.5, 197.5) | 1.00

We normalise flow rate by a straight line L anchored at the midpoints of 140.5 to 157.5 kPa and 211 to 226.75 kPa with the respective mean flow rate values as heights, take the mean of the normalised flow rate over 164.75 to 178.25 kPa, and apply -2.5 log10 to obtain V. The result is -0.01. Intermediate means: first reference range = 266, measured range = 264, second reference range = 252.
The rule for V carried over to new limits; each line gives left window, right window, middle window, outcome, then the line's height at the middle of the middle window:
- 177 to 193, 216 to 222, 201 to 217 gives -0.03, 257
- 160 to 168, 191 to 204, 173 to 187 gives 0.01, 267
